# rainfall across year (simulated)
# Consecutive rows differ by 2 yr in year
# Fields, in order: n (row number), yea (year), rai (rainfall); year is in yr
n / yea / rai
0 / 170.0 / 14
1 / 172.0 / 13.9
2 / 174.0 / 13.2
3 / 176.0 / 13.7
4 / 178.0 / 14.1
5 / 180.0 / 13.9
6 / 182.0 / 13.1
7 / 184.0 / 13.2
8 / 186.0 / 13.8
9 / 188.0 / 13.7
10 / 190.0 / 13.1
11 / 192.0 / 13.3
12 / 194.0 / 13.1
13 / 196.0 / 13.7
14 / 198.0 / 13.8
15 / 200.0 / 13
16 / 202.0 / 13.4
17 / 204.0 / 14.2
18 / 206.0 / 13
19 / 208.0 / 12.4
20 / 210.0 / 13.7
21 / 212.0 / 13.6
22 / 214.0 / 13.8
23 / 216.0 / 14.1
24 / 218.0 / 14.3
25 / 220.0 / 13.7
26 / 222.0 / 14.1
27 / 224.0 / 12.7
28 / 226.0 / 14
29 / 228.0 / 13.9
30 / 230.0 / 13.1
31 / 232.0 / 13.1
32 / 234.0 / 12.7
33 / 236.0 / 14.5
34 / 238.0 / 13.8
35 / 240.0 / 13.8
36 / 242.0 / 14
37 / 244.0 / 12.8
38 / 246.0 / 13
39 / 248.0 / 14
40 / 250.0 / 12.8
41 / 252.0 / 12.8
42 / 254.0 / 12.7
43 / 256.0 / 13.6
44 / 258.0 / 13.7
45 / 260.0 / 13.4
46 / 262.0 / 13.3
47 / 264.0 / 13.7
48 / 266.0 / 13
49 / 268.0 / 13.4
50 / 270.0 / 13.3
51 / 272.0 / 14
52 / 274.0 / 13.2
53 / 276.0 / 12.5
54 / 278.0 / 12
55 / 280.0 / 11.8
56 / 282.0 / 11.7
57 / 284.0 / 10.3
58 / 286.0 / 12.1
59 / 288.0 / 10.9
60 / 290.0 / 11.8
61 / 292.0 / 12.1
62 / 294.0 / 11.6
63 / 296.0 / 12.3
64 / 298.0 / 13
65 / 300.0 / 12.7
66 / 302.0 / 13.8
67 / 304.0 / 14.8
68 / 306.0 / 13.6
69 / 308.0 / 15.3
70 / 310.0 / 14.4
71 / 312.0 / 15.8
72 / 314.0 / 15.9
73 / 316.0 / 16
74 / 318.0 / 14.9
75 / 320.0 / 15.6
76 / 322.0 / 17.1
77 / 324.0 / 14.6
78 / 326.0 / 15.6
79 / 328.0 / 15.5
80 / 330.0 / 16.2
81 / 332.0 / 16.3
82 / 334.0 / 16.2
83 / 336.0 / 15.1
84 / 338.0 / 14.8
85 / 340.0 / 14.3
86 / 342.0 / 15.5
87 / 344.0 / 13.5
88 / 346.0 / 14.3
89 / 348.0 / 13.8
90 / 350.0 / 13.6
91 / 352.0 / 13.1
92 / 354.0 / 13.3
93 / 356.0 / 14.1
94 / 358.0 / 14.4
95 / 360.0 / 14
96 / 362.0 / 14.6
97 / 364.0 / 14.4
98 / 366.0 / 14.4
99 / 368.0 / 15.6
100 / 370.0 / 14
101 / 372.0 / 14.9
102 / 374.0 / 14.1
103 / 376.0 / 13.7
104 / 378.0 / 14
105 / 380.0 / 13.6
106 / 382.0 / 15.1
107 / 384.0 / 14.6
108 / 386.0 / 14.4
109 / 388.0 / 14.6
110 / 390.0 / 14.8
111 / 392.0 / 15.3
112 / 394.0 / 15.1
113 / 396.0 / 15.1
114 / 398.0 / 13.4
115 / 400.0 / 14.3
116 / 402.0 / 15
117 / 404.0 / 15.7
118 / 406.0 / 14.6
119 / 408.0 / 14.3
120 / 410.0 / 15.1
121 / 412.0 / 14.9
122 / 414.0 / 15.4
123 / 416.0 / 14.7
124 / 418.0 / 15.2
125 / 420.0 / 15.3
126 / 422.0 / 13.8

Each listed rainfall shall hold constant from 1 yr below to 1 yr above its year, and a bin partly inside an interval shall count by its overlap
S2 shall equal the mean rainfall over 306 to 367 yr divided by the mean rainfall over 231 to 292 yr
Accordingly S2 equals 1.15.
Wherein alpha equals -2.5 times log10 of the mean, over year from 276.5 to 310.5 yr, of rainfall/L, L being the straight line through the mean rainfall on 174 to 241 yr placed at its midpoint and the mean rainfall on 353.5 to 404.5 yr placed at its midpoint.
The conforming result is 0.119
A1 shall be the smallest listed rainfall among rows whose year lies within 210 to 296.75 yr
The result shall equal 10.3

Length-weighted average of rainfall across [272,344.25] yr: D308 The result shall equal 14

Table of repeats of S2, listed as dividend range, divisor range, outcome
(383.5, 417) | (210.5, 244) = 1.08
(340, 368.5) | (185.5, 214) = 1.06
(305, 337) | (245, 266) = 1.17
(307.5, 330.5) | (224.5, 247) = 1.15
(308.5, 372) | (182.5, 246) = 1.10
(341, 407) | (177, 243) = 1.06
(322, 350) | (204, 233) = 1.11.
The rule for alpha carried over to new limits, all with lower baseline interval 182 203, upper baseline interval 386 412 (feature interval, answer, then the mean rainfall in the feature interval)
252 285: 0.085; 12.8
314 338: -0.103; 15.7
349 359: 0.059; 13.7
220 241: 0.006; 13.6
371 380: 0.038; 14.1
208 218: -0.014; 13.7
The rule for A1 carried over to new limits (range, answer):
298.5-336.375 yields 12.7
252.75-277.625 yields 12.5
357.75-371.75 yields 14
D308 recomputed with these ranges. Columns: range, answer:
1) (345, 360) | 13.8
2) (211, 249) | 13.6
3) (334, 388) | 14.3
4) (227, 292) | 12.9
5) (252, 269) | 13.3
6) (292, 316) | 13.9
